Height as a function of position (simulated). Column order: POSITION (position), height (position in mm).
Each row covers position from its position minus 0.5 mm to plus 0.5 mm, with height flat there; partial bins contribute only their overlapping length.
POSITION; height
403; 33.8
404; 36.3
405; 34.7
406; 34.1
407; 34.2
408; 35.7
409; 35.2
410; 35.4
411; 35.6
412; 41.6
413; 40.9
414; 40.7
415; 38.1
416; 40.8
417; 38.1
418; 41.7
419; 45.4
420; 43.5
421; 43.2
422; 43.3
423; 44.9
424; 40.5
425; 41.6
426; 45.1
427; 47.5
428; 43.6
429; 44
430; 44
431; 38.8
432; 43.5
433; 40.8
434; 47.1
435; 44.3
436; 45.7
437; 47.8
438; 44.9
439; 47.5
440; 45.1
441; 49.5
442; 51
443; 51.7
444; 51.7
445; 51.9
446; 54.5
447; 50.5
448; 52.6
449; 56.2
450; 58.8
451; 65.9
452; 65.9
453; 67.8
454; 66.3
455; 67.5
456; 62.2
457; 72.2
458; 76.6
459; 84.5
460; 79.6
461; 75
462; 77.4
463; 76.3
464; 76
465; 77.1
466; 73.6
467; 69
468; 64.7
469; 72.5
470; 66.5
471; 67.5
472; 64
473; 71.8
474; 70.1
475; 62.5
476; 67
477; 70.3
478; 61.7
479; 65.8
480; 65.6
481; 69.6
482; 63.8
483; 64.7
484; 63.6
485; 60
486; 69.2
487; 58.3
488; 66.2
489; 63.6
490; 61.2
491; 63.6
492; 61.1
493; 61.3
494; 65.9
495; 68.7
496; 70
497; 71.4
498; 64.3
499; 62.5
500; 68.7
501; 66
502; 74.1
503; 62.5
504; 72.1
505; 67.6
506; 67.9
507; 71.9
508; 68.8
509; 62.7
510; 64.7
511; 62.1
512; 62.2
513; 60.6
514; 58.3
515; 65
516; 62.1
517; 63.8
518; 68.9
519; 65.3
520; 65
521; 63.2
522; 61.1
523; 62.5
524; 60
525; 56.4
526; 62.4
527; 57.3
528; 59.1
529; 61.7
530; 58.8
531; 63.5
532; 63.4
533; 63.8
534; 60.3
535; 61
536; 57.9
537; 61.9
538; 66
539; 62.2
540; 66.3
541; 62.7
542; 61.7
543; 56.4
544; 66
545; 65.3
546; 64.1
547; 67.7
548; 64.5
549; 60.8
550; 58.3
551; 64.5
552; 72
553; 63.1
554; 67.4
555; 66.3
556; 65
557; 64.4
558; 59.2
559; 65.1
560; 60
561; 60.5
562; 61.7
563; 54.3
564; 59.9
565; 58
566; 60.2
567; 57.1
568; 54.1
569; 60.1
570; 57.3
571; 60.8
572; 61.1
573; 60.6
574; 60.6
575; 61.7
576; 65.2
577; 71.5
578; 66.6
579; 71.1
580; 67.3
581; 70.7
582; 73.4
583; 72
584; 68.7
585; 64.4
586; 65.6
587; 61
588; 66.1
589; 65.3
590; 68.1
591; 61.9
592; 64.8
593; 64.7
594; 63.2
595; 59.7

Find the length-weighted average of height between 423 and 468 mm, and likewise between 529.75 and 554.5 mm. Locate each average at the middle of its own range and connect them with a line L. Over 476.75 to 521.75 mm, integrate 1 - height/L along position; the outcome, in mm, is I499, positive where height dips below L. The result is -3.5 mm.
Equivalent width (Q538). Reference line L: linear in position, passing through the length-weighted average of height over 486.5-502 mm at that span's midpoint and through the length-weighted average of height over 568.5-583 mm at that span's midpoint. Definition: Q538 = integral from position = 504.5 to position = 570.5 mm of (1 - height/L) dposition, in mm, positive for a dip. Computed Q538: 2.7 mm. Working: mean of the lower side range 65.2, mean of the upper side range 65.1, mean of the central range 62.5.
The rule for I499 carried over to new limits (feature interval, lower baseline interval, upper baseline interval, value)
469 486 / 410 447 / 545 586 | -5.0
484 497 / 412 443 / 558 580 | -3.2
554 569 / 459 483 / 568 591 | 1.2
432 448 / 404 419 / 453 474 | 2.3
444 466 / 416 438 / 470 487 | -4.4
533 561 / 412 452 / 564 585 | -1.3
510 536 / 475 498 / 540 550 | 0.8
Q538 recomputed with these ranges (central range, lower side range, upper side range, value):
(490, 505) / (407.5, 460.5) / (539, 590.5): -2.65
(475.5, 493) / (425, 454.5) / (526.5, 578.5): -2.99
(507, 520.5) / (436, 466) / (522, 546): -0.51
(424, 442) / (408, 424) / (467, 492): 0.88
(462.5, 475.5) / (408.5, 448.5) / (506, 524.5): -4.07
